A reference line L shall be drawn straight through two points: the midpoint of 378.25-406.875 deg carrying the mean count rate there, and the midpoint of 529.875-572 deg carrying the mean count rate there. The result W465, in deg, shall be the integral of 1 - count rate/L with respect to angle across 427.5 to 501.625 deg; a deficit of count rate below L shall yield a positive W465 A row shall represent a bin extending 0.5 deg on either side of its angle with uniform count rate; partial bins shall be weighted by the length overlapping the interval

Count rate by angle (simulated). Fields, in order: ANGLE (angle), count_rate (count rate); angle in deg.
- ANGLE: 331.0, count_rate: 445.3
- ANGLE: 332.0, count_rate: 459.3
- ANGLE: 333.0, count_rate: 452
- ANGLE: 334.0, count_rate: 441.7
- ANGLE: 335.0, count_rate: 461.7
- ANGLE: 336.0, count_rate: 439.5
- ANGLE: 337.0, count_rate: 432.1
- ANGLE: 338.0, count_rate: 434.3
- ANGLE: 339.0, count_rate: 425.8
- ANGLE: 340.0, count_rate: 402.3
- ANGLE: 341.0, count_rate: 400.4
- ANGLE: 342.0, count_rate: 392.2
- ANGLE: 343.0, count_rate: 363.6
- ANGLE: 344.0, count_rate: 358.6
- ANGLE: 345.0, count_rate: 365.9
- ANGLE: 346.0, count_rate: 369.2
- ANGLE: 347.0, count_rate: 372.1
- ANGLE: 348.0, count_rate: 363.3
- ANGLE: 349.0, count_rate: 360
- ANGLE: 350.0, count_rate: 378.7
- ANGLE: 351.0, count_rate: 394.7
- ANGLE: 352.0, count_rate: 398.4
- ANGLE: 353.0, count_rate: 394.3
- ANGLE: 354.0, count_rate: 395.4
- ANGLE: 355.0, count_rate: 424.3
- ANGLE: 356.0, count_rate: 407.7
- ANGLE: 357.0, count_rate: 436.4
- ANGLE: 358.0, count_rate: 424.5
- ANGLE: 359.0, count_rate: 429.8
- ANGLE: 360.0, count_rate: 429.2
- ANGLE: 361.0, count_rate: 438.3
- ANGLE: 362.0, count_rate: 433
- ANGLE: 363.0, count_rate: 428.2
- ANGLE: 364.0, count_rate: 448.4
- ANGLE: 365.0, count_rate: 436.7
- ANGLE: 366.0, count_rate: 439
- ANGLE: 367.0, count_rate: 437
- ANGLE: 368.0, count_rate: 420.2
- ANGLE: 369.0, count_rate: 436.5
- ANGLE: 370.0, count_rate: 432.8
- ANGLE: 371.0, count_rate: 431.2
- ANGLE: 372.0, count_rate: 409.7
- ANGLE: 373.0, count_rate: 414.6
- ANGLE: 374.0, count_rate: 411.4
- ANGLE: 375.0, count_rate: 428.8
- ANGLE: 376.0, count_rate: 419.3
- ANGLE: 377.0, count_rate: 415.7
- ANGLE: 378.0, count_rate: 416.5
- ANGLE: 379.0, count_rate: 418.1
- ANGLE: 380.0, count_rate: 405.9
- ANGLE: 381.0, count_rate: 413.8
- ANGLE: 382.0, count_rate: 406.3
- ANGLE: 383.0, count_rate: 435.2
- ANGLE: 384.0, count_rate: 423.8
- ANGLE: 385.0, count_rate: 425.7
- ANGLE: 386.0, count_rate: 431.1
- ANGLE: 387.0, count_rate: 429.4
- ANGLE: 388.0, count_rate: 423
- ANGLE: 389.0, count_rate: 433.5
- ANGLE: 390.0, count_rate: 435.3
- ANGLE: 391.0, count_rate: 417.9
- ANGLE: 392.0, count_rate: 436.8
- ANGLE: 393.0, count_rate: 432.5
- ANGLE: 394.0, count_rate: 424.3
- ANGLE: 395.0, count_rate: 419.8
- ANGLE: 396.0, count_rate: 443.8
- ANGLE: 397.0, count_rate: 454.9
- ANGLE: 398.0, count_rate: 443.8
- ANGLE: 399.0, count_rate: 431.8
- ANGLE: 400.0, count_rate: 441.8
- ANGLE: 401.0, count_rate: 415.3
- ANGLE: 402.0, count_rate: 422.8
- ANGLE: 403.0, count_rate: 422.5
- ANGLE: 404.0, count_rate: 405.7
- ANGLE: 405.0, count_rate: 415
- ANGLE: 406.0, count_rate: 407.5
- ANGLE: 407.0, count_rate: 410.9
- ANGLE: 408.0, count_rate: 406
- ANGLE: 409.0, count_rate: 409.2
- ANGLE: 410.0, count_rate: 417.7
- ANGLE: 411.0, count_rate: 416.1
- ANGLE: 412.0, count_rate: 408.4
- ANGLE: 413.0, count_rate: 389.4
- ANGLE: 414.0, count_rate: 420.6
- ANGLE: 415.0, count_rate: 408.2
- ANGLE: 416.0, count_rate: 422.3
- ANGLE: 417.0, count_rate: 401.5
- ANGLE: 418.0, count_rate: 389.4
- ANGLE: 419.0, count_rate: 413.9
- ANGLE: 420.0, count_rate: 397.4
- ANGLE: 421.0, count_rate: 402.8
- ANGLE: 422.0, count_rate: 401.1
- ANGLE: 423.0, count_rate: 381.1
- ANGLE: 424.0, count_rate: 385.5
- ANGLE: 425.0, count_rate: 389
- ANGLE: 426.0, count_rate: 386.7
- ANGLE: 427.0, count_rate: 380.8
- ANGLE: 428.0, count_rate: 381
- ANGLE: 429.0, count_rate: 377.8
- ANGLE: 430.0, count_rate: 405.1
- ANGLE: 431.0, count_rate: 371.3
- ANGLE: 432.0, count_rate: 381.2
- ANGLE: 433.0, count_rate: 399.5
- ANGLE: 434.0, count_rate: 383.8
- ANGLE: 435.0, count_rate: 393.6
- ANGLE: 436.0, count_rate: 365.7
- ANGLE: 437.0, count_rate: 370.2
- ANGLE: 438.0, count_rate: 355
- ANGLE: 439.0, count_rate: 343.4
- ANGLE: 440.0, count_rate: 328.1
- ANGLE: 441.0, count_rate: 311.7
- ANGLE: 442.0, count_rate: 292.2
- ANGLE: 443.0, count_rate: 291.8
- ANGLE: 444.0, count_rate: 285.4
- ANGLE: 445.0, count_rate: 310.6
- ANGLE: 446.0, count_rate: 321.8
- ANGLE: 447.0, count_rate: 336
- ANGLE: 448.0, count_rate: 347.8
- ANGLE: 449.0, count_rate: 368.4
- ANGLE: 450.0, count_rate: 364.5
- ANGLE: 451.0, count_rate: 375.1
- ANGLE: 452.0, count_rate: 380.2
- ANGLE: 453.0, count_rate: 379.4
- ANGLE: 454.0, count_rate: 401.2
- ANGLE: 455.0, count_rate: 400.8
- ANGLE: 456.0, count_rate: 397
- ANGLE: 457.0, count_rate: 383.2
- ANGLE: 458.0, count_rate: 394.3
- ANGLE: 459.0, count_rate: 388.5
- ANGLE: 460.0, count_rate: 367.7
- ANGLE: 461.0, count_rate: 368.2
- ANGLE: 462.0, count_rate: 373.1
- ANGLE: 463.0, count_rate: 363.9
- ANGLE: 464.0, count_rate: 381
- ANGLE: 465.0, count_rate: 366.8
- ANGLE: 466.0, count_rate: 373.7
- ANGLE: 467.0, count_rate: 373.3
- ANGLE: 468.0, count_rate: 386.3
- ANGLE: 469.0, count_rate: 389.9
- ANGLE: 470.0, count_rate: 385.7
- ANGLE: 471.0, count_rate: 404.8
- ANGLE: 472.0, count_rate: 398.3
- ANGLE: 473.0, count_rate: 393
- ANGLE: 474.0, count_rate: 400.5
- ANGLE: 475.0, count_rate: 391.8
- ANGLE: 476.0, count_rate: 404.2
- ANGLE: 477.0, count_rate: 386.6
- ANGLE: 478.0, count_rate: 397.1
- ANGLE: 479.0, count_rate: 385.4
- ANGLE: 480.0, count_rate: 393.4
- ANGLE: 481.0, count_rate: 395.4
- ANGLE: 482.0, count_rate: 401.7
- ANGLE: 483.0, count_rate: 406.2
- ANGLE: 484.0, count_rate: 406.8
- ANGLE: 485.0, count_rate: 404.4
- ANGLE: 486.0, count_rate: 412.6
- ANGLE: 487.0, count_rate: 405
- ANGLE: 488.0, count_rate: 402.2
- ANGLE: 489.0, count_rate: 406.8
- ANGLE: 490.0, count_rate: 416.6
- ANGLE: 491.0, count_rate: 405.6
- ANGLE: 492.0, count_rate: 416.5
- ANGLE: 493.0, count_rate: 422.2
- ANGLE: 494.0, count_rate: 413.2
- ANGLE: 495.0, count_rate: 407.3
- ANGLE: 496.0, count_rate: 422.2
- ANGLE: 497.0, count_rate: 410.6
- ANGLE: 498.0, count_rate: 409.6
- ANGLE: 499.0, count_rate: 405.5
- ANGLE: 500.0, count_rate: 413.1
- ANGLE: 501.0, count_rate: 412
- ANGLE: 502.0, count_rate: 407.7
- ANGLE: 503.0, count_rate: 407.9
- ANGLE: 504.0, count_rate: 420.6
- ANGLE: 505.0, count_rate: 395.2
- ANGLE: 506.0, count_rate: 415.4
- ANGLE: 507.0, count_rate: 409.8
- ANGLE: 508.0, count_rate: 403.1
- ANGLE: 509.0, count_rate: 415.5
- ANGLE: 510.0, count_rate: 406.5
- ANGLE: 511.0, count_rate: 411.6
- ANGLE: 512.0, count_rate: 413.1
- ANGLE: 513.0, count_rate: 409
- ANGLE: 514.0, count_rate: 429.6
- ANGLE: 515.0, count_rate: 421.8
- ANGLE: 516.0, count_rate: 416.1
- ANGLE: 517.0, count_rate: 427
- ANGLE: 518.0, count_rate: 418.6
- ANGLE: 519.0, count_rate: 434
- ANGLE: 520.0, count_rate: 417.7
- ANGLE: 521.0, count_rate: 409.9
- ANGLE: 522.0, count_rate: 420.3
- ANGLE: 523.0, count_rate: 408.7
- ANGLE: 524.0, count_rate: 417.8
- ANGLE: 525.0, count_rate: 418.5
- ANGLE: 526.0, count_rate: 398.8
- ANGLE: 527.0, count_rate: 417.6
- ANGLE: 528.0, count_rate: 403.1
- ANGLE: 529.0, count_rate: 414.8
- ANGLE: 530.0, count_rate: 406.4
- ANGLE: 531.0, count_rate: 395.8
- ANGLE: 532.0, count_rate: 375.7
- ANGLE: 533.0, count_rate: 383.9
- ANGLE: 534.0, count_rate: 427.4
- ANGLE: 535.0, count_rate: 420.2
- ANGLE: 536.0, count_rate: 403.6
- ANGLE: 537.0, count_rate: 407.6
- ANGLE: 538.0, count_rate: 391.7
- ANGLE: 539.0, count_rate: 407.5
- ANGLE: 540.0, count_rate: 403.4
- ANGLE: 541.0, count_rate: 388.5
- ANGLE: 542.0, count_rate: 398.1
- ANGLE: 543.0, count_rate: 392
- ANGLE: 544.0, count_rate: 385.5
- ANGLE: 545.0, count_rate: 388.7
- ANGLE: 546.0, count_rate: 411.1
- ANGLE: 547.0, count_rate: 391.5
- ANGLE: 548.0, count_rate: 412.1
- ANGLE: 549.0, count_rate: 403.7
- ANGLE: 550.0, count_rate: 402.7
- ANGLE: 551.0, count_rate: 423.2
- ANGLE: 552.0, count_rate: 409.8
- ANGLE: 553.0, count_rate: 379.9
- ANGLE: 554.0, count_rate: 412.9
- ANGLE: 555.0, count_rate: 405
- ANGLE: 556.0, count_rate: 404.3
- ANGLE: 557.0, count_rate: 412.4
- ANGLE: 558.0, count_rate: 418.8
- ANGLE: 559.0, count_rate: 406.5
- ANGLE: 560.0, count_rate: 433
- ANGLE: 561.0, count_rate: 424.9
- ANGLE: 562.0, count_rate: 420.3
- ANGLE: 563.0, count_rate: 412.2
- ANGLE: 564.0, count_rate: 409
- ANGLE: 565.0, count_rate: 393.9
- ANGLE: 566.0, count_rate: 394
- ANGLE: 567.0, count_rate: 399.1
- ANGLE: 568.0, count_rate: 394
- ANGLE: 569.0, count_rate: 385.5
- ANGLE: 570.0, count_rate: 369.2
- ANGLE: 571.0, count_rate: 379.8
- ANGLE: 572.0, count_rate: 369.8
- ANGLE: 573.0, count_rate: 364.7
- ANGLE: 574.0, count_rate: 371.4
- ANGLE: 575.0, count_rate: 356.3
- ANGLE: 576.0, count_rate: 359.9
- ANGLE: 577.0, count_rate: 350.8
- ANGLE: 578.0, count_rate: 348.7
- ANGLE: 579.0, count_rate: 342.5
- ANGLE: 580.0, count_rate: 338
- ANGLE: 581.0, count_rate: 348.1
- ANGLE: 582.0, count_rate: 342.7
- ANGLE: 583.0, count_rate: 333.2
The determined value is 5.79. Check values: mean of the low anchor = 425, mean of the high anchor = 402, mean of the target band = 382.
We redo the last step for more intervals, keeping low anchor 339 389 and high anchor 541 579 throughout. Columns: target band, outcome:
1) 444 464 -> 1.78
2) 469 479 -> 0.17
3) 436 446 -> 2.02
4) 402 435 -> 0.57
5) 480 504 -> -0.54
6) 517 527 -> -0.49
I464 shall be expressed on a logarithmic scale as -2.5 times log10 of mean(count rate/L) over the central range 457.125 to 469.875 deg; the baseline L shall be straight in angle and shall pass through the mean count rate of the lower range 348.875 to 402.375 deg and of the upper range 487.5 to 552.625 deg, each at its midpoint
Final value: 0.101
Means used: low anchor 423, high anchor 409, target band 378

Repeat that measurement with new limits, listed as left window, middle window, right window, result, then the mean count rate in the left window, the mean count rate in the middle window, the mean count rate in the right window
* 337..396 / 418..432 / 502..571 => 0.06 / 415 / 390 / 407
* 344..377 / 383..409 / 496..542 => -0.04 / 412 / 426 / 410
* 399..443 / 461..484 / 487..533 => 0.04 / 391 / 389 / 411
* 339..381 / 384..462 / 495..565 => 0.05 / 410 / 392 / 409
